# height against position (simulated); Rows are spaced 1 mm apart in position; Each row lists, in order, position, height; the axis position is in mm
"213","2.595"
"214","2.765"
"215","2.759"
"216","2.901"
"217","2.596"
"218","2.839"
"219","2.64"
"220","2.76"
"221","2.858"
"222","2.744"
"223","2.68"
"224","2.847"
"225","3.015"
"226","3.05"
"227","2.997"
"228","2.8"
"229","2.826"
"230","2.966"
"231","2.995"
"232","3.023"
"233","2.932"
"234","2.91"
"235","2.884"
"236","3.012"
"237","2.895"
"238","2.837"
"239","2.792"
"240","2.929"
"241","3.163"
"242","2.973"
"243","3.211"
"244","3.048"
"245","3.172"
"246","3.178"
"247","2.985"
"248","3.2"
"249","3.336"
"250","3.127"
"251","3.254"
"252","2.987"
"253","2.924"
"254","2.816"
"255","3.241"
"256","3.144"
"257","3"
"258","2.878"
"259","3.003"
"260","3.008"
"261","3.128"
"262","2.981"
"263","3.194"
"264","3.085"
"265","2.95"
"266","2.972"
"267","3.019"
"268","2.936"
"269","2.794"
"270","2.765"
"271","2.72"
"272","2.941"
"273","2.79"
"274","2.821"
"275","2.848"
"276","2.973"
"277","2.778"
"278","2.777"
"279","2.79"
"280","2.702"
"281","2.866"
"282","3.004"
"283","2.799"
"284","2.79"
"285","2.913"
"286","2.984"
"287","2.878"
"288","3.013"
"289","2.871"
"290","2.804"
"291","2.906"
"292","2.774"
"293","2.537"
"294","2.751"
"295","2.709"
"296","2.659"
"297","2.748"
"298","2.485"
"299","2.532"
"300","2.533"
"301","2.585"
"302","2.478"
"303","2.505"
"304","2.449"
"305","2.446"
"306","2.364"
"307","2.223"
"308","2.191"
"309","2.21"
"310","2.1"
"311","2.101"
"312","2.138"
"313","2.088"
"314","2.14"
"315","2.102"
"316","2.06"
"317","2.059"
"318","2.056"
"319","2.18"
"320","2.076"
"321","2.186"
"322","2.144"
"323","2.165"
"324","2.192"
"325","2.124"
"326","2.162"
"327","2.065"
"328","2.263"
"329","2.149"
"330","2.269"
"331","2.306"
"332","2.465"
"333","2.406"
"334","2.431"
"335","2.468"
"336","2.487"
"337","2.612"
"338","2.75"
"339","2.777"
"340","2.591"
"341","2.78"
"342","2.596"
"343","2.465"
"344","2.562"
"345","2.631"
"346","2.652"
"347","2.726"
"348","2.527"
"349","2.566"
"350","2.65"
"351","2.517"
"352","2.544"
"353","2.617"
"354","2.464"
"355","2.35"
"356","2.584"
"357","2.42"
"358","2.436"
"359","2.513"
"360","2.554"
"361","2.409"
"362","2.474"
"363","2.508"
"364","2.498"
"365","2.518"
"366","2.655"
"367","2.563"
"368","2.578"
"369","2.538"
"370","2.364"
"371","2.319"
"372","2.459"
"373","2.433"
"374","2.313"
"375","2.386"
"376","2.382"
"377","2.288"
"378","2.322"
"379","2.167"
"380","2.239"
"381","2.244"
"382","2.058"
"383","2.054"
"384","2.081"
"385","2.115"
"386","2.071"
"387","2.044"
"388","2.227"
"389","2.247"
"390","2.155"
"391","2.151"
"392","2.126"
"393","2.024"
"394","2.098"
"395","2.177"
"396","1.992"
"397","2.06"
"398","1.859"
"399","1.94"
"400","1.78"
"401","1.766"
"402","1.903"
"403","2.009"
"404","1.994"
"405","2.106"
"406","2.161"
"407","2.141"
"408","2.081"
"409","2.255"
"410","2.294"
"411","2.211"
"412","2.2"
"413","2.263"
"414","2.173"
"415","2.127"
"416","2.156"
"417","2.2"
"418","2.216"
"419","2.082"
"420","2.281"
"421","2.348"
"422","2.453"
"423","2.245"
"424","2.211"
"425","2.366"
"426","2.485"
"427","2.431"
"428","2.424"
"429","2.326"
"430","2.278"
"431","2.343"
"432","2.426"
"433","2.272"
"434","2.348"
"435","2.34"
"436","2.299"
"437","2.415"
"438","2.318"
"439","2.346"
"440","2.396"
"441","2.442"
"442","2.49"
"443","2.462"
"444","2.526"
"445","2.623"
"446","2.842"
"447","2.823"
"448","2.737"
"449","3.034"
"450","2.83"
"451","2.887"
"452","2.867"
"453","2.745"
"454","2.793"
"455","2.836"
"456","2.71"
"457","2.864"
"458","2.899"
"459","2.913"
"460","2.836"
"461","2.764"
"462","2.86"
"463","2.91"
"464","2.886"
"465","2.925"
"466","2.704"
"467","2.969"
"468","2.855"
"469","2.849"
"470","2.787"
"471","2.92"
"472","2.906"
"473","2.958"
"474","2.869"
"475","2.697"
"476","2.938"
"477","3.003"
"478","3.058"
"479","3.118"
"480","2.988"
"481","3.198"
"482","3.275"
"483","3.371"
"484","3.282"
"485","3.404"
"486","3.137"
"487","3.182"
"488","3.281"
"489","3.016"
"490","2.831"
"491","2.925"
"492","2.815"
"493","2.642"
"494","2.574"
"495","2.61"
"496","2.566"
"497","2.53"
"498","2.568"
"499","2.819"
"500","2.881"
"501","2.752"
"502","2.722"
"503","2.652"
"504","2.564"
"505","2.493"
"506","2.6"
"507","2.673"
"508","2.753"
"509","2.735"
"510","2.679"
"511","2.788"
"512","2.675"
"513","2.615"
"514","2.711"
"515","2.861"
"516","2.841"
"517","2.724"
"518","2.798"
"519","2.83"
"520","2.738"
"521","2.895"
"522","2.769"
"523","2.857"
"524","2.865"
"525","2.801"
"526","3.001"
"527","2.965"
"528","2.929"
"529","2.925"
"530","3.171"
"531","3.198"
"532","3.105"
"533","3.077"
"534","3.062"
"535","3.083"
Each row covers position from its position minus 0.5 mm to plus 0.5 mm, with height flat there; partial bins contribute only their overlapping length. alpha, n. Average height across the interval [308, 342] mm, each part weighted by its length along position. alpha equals 2.28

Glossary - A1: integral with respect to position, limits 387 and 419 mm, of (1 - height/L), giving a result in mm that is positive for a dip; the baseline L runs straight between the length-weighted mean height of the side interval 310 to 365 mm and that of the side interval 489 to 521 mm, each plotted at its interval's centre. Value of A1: 5.32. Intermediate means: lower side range 2.39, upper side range 2.72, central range 2.1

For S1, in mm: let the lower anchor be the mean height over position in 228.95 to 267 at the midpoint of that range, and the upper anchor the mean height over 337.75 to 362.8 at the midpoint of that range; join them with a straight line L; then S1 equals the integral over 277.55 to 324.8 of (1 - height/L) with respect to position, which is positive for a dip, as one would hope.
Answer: 5.15 mm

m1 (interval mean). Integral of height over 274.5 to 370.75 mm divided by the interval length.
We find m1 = 2.5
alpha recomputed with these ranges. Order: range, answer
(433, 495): 2.82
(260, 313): 2.71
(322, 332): 2.2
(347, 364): 2.51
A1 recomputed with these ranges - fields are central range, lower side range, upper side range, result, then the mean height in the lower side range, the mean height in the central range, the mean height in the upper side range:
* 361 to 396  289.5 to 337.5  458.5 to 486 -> 4.24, 2.35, 2.29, 2.97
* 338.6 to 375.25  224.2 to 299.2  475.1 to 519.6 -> 4.66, 2.93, 2.53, 2.85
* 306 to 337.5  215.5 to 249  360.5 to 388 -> 4.17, 2.94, 2.22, 2.33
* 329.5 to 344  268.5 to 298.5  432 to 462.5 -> 1.18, 2.81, 2.53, 2.65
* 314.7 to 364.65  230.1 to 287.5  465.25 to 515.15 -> 8.77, 2.97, 2.41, 2.86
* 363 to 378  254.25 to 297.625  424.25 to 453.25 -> 1.26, 2.89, 2.45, 2.52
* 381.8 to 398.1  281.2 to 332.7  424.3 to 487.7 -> 3.22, 2.43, 2.1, 2.76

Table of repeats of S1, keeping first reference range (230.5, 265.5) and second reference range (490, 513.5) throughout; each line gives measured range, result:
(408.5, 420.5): 2.56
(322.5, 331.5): 2.27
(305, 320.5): 4.19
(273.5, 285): 0.60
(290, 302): 1.26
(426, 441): 2.24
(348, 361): 1.68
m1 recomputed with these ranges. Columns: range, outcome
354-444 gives 2.27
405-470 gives 2.51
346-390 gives 2.4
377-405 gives 2.08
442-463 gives 2.79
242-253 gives 3.13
